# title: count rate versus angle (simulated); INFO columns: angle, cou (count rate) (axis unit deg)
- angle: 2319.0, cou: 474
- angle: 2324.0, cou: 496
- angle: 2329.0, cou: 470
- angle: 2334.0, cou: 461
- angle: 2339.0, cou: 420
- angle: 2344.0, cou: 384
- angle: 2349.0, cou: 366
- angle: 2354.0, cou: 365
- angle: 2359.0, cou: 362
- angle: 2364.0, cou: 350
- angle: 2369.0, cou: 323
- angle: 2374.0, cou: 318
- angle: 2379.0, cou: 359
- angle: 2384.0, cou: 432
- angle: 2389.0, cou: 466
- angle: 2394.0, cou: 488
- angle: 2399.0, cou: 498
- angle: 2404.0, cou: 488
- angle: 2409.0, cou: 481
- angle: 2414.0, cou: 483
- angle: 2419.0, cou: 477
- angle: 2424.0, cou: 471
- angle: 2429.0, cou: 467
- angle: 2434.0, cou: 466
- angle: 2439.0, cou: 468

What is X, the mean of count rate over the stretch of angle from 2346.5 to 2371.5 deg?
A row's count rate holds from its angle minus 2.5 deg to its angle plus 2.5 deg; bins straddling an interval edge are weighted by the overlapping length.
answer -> 353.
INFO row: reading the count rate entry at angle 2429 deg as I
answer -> 467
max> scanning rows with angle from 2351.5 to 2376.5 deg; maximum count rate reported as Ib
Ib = 365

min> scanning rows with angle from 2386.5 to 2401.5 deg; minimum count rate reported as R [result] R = 466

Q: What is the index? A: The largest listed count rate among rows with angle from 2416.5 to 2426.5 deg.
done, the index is 477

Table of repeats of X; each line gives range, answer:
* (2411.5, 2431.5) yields 474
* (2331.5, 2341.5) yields 440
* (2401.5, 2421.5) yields 482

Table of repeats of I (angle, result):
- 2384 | 432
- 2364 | 350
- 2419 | 477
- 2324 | 496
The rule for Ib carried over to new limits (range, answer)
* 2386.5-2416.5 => 498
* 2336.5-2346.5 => 420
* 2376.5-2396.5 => 488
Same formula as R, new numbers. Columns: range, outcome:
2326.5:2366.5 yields 350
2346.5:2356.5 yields 365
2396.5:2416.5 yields 481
